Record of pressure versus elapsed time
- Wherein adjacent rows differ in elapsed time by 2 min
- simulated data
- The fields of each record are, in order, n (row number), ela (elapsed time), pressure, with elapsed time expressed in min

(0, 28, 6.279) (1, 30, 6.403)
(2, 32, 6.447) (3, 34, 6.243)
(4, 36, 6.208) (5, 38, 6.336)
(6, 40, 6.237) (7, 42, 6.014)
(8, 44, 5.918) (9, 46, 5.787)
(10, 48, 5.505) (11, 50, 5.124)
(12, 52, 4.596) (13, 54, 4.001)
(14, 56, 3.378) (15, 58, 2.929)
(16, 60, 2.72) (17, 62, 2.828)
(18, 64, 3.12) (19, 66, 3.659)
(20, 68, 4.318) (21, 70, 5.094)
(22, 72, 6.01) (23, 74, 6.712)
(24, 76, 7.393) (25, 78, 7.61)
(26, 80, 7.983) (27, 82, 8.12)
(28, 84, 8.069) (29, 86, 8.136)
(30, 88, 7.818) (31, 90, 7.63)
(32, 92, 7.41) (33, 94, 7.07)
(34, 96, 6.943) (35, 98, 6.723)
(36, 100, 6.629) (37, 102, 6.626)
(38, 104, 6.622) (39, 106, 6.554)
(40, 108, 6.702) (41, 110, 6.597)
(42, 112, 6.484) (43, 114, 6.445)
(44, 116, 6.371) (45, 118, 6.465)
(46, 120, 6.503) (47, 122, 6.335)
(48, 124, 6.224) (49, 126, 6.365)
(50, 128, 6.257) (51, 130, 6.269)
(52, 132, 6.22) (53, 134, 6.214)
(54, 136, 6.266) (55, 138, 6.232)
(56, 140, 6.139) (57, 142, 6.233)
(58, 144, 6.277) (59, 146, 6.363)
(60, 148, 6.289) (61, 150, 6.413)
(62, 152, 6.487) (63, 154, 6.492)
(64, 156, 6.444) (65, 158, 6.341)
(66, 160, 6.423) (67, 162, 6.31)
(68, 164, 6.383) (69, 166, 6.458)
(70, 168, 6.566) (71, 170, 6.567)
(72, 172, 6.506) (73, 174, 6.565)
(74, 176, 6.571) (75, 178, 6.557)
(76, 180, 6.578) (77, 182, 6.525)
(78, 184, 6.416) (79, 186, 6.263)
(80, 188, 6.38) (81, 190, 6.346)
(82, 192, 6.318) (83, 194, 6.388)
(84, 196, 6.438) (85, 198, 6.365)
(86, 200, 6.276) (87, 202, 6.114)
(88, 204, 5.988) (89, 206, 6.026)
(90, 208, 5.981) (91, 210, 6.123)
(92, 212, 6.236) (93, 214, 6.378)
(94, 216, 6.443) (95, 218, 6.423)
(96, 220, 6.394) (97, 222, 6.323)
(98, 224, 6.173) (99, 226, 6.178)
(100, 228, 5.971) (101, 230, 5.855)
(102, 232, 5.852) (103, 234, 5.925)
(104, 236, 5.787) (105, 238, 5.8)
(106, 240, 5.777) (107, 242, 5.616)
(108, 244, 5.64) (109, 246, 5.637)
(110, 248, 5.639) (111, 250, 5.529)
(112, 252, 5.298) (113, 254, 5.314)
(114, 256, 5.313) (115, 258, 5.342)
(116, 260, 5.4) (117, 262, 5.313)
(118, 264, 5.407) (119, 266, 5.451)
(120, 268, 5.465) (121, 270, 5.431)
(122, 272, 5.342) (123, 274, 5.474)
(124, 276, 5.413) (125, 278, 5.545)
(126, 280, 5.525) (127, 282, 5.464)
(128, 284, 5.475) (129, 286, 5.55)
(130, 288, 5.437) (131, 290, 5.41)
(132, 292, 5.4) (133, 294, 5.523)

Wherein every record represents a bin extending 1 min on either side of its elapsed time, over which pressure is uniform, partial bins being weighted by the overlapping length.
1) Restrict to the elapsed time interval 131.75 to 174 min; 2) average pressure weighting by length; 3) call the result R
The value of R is 6.37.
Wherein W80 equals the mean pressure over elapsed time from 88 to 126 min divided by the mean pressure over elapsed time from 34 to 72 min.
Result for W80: 1.4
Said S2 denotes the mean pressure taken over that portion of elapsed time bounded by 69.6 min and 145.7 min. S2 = 6.74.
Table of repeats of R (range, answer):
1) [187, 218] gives 6.26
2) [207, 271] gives 5.79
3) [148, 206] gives 6.4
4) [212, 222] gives 6.38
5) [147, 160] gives 6.41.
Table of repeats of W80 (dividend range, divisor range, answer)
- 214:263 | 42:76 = 1.26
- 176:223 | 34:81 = 1.21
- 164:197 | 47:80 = 1.35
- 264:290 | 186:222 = 0.87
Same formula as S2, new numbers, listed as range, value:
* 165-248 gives 6.21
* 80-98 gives 7.62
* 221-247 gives 5.89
